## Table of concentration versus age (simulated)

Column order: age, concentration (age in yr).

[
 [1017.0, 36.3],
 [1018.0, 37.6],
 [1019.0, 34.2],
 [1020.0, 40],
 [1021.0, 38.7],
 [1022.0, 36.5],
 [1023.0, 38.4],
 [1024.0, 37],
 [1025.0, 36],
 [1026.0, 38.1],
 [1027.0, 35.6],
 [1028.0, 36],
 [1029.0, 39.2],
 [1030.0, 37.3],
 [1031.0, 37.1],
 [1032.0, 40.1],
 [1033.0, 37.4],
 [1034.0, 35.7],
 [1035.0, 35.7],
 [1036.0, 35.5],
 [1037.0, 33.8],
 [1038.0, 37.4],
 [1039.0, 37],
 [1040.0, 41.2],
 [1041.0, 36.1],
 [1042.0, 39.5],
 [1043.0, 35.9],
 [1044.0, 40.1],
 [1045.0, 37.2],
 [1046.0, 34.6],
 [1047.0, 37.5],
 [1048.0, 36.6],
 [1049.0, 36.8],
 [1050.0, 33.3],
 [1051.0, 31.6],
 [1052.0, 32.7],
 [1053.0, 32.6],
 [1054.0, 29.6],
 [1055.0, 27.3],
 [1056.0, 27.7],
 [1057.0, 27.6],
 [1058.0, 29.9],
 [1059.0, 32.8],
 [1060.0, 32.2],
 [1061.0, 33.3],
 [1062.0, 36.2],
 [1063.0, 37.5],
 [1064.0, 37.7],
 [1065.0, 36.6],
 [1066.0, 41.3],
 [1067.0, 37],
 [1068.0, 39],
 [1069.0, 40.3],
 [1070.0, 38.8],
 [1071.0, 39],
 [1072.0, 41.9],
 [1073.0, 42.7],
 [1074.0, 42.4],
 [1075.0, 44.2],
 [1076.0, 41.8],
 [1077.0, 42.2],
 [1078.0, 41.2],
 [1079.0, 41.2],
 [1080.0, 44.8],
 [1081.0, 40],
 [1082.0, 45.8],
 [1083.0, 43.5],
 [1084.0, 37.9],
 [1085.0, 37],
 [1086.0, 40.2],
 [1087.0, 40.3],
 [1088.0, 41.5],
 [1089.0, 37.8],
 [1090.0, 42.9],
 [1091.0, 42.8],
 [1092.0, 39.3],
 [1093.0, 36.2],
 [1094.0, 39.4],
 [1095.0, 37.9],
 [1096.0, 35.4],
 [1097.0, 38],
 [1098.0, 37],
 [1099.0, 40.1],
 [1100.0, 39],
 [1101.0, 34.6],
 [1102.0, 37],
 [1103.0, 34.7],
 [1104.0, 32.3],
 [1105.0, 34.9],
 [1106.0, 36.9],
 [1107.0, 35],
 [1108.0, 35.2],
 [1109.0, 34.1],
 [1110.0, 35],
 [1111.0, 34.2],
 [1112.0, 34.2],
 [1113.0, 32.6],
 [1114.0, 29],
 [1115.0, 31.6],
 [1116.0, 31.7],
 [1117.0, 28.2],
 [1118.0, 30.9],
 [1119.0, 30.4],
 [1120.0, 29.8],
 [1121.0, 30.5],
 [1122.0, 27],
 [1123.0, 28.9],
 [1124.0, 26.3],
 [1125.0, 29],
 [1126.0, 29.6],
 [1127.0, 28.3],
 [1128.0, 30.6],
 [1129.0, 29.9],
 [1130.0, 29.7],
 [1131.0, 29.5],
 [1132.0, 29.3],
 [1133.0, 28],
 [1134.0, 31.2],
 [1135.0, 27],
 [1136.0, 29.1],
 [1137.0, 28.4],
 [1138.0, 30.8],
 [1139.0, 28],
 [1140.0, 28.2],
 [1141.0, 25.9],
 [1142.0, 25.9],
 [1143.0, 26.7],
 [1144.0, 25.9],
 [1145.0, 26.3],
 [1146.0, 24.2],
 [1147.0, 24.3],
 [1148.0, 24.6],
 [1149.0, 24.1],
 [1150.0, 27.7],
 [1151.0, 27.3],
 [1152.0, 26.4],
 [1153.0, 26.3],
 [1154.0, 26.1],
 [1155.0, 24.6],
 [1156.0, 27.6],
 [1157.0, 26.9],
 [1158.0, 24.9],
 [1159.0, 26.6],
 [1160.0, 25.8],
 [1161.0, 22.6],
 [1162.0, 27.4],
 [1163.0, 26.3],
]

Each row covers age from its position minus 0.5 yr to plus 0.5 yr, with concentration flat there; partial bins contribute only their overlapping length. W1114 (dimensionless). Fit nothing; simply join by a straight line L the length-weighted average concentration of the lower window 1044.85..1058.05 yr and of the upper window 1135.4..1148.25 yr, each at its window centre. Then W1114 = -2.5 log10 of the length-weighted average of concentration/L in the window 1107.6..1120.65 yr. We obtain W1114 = -0.12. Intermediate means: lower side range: 32.5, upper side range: 26.8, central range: 32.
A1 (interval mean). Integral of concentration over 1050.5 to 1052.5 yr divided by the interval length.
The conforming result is 32.2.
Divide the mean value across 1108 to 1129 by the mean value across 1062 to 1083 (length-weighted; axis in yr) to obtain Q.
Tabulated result 0.8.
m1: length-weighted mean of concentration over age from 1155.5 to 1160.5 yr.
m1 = 26.4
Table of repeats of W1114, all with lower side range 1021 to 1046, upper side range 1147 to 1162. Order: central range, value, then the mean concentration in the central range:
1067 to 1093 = -0.24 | 41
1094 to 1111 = -0.18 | 36.1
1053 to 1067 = 0.05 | 33.2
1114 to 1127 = -0.01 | 29.4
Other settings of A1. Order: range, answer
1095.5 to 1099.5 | 37.6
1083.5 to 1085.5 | 37.5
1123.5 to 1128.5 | 28.8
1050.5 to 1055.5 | 30.8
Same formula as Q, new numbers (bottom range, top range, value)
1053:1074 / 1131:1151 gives 0.77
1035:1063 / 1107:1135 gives 0.89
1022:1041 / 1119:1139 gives 0.78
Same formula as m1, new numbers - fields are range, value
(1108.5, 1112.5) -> 34.4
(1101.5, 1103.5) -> 35.9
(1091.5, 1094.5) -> 38.3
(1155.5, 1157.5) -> 27.2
